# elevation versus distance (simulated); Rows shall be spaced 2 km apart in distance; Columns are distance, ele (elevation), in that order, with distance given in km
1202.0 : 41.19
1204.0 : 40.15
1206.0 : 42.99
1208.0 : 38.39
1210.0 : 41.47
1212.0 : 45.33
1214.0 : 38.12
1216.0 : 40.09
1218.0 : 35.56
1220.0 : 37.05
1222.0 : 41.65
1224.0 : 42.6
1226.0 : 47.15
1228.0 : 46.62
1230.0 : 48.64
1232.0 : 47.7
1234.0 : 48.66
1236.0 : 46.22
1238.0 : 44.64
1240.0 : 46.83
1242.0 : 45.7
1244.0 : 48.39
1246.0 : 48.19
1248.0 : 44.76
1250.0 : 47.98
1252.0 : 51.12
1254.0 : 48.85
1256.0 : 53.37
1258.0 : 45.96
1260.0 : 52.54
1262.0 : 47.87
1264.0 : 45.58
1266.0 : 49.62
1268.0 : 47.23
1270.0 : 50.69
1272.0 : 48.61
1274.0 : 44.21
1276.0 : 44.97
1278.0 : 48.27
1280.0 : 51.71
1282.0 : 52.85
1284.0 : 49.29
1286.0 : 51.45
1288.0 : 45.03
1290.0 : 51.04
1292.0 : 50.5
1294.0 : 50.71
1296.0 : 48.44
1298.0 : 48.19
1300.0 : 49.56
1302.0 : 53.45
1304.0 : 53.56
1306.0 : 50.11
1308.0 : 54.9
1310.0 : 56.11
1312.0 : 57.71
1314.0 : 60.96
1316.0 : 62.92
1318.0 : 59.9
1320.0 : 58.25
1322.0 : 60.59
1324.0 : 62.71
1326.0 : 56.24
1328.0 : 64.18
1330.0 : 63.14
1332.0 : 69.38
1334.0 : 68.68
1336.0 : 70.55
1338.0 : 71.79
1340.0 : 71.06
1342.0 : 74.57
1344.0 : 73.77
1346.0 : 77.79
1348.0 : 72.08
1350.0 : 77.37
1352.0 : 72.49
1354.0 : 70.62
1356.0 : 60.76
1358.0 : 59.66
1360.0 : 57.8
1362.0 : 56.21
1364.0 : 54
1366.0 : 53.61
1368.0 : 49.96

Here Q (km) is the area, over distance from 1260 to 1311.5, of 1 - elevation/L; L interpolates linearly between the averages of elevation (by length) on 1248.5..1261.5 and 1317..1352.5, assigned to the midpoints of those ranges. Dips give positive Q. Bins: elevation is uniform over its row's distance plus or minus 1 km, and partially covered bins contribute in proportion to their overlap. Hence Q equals 6.1 km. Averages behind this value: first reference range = 49.7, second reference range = 68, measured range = 49.9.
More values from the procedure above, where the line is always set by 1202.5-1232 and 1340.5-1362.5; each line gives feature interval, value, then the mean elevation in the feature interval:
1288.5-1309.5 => 2.63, 51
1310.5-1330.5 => 0.68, 60.5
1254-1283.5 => 1.93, 48.8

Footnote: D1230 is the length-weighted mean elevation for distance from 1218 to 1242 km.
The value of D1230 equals 44.9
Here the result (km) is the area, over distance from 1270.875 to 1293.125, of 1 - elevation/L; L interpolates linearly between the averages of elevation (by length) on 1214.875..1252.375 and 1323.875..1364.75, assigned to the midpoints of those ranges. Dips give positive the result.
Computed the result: 2.4 km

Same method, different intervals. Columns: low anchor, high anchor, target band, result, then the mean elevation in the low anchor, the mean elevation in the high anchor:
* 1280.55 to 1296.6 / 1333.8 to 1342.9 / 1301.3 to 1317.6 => 0.7 km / 50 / 71.5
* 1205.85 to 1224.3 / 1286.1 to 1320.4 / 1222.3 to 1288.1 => -2.7 km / 40.1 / 53.5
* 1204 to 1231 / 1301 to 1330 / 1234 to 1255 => -0.4 km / 41.9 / 58.1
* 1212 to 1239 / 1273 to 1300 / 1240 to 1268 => -1.4 km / 43.5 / 49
